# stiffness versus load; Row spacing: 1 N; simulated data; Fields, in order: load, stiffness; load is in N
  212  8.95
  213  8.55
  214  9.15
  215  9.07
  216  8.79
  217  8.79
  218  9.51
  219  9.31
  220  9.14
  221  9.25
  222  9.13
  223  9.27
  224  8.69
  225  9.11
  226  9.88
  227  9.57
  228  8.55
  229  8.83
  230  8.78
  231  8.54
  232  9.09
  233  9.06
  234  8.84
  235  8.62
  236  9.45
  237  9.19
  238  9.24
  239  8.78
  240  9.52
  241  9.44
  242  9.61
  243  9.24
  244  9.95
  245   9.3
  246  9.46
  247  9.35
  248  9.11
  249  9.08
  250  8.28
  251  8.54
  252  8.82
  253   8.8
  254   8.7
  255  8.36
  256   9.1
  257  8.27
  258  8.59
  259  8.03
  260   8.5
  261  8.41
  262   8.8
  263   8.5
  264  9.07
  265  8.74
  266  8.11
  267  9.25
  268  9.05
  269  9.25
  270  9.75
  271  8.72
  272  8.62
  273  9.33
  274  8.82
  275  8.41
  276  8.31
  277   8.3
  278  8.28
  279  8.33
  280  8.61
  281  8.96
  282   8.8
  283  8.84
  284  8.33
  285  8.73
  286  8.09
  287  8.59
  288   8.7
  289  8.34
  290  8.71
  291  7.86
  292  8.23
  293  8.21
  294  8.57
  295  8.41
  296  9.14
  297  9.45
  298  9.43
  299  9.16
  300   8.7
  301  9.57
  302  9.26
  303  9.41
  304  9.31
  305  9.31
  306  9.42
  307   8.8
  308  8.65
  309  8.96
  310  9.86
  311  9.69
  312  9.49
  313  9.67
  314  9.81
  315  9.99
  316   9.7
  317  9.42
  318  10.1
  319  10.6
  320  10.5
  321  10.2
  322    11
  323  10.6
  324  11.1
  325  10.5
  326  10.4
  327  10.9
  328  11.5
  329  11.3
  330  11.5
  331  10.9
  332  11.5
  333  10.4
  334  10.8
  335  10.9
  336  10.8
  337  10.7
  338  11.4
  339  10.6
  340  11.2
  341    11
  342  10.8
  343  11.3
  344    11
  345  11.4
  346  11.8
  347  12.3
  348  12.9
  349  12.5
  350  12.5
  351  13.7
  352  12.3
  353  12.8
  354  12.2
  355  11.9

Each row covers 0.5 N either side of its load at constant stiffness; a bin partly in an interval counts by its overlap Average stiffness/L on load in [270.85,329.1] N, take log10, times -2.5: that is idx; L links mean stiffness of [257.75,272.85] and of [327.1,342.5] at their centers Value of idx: 0.07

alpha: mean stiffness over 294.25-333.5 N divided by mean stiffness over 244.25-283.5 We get 1.13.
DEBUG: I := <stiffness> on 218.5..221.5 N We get 9.23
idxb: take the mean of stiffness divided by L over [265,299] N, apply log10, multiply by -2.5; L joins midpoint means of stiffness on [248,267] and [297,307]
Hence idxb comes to 0.035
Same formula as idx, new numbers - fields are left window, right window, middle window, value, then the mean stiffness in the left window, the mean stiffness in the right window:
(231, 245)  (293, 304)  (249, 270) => 0.057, 9.21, 9.08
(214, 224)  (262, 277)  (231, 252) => -0.017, 9.12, 8.83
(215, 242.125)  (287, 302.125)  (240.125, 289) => 0.015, 9.1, 8.76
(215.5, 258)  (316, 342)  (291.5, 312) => 0.132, 9.05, 10.8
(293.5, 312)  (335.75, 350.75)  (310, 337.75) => -0.011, 9.18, 11.5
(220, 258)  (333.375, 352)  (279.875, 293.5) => 0.197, 9.04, 11.5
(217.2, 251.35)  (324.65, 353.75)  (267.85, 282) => 0.147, 9.14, 11.4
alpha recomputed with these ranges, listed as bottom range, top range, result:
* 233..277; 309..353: 1.23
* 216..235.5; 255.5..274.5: 0.97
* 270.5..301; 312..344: 1.23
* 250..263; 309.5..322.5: 1.17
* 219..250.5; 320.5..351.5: 1.23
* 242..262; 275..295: 0.96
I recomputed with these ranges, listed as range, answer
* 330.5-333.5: 10.9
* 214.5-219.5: 9.09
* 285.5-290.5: 8.49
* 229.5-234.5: 8.86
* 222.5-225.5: 9.02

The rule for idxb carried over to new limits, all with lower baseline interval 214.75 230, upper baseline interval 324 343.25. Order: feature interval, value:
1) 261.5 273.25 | 0.109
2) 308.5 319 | 0.099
